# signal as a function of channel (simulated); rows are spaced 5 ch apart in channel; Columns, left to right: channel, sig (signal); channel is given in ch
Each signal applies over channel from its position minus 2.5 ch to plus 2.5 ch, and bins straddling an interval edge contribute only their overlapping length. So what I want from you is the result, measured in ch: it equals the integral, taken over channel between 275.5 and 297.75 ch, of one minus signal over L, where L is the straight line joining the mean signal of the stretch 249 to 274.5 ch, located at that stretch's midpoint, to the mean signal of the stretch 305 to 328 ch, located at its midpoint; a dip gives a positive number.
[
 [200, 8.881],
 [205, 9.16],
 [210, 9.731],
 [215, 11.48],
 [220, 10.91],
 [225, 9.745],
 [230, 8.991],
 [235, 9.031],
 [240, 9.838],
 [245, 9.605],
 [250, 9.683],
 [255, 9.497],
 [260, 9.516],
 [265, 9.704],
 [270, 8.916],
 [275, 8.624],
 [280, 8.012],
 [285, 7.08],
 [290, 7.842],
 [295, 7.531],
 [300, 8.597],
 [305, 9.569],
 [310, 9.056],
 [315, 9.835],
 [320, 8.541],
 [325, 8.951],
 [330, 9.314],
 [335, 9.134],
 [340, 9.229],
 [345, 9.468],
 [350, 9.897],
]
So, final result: 3.7 ch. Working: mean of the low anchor 9.38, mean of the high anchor 9.15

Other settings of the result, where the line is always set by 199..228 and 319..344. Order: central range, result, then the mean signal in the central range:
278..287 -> 1.8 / 7.55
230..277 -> 1.7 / 9.37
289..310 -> 1.9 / 8.5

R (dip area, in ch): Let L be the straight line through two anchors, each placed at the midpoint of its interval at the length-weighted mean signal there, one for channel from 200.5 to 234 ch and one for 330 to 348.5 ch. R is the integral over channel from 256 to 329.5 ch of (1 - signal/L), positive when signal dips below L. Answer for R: 6.2 ch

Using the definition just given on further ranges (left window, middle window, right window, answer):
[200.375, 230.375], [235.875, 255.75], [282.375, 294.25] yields -1.5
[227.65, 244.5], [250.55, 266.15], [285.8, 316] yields -0.9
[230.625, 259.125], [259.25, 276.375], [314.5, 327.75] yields 0.3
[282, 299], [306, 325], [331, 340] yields -1.5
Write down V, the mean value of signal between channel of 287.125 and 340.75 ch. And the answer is 8.85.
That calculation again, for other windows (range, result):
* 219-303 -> 8.98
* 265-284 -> 8.56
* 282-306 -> 8.03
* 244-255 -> 9.62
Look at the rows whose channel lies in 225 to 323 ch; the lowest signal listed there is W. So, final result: 7.08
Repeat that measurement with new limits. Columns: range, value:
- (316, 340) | 8.541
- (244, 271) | 8.916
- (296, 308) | 8.597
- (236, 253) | 9.605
